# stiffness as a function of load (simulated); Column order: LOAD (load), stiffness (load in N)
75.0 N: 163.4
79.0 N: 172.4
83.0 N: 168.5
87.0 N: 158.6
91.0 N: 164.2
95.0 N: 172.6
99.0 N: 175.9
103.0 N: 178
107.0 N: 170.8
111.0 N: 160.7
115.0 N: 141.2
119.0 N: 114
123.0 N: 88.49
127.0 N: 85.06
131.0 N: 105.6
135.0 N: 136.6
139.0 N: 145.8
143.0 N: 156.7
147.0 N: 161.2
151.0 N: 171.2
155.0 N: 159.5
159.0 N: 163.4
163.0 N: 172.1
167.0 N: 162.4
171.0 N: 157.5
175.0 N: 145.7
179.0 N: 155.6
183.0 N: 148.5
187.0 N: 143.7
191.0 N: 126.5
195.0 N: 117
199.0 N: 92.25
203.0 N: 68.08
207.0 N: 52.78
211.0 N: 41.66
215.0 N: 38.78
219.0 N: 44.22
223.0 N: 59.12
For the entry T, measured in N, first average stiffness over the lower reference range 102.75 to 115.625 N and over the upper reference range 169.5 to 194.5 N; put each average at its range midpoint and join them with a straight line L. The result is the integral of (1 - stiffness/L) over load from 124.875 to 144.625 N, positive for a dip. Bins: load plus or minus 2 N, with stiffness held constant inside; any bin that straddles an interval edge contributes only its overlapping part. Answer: 3.9 N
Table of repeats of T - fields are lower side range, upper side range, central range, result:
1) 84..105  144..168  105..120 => 1.7 N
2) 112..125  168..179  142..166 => -4.0 N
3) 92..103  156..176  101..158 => 8.9 N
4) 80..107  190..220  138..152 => -3.9 N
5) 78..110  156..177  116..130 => 5.6 N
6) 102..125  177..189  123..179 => -0.2 N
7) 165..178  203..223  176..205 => -4.1 N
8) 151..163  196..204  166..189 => -4.5 N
